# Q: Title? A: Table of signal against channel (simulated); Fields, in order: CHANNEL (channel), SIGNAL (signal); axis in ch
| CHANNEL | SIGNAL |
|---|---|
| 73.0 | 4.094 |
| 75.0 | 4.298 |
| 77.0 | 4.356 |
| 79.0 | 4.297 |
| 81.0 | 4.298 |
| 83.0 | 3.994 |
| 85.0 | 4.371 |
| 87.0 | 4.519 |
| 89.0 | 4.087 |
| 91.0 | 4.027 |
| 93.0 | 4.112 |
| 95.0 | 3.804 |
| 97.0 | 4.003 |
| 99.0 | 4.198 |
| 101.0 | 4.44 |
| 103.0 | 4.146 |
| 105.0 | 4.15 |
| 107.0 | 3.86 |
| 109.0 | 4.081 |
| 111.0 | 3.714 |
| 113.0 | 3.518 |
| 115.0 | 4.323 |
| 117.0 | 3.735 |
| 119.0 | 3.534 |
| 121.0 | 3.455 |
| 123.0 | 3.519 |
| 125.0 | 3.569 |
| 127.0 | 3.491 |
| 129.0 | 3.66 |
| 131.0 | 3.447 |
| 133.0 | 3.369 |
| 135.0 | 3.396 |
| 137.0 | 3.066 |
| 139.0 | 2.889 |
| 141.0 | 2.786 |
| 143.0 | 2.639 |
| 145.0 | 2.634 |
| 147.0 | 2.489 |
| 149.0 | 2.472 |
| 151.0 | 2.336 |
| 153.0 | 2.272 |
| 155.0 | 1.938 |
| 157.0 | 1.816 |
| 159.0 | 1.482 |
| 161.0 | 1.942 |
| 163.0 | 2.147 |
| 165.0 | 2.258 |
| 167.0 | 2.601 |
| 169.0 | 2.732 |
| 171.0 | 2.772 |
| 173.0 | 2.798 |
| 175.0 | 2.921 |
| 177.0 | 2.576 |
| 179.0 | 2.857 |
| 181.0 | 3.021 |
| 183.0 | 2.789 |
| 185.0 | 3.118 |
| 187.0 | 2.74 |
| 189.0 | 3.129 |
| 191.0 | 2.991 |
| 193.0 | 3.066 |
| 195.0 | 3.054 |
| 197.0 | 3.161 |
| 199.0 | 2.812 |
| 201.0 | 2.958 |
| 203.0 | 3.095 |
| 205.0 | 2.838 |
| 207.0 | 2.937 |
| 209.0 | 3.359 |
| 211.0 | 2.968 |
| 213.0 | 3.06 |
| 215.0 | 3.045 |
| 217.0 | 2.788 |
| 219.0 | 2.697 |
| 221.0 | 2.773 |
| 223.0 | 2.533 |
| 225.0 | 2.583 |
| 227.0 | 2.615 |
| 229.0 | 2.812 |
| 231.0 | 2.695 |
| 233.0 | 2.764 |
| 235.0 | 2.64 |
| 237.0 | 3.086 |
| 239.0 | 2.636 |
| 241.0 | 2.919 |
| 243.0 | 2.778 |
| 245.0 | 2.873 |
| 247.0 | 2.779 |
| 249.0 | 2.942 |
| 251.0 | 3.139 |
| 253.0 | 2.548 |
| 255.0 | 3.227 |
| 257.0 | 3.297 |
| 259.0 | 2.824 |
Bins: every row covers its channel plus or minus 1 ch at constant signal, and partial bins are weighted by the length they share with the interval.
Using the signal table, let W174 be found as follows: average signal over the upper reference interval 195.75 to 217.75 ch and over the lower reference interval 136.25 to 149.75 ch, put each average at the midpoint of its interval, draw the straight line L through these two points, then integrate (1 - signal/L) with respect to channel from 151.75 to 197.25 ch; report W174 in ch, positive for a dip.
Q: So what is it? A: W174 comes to 4.1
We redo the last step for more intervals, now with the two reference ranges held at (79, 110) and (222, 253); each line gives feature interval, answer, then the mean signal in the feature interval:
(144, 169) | 9.4 ch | 2.22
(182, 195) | 1.1 ch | 2.98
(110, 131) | 1.4 ch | 3.64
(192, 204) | 0.5 ch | 3.02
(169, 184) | 2.4 ch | 2.81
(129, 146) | 3.1 ch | 3.07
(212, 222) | 0.3 ch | 2.87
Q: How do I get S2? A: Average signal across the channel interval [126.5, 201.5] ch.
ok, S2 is 2.75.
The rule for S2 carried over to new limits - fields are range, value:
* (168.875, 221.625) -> 2.93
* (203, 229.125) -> 2.86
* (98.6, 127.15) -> 3.85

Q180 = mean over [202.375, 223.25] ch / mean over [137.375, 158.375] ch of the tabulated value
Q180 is 1.21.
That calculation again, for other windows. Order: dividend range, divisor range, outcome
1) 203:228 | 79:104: 0.69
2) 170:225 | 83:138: 0.76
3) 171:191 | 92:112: 0.71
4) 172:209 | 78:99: 0.71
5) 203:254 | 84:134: 0.73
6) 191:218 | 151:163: 1.54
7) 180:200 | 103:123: 0.78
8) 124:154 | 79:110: 0.72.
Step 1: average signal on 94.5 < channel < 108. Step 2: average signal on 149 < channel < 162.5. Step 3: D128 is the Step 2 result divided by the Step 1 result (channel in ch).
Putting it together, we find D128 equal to 0.49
